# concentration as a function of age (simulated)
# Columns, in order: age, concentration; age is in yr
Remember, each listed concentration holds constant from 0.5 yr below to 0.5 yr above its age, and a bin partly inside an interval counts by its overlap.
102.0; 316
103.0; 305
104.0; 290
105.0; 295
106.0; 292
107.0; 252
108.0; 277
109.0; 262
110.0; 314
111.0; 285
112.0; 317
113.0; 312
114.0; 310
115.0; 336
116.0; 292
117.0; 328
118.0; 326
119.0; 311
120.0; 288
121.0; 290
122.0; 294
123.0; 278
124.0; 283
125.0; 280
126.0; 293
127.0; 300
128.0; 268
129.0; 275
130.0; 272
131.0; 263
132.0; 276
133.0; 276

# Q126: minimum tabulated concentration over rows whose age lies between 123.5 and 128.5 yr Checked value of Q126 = 268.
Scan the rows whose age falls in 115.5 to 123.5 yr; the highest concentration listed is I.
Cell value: 328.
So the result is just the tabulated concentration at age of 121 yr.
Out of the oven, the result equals 290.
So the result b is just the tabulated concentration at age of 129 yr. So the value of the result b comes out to 275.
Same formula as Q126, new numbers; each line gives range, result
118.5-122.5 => 288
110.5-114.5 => 285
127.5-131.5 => 263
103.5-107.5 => 252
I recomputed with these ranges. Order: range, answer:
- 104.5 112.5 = 317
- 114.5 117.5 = 336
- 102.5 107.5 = 305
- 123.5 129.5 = 300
